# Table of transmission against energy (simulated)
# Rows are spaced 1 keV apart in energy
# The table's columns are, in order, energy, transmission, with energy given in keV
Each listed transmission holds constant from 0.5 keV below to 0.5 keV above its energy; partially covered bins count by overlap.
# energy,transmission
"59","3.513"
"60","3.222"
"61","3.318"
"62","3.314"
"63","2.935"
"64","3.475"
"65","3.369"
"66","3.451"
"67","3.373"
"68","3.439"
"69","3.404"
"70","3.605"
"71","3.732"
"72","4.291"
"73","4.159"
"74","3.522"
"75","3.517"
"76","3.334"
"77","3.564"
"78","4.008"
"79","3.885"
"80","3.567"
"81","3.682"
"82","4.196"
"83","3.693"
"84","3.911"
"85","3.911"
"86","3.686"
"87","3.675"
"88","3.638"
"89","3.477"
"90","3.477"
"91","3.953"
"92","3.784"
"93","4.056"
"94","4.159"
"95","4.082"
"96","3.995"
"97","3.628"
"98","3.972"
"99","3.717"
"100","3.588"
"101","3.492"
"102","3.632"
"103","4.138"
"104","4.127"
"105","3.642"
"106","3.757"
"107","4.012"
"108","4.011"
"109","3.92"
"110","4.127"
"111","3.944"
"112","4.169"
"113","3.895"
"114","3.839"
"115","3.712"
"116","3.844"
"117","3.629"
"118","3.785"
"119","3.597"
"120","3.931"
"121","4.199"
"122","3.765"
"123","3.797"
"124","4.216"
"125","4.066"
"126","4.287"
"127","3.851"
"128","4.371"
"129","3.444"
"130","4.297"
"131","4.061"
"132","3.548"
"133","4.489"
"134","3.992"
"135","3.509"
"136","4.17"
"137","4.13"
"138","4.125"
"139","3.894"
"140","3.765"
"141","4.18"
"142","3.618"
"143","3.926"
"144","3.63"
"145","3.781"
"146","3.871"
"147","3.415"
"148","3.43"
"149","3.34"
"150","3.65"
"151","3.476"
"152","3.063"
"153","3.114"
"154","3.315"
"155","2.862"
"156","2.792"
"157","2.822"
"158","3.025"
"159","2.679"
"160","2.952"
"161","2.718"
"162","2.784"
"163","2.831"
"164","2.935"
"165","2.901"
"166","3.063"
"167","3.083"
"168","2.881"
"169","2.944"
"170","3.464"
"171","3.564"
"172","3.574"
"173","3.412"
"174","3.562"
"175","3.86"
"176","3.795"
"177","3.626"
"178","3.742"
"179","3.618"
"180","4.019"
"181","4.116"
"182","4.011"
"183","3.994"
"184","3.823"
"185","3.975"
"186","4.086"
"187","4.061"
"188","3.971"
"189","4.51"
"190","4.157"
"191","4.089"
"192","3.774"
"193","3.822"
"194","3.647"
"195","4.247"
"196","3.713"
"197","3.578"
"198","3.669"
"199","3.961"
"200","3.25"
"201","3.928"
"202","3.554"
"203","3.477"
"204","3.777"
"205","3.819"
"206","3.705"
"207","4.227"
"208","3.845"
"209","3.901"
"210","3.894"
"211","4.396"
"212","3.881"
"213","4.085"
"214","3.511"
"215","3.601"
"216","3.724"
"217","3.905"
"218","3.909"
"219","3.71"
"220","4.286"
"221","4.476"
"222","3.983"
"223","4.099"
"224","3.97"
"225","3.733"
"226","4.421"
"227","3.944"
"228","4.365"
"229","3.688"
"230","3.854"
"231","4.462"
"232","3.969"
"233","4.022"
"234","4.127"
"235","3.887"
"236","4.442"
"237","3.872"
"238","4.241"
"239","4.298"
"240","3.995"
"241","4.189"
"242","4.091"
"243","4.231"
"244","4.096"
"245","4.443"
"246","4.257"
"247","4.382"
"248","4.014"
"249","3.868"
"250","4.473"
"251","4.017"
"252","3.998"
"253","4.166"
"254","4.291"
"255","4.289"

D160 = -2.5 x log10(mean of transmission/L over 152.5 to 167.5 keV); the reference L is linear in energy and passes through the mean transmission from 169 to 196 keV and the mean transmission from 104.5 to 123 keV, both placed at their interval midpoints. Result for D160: 0.30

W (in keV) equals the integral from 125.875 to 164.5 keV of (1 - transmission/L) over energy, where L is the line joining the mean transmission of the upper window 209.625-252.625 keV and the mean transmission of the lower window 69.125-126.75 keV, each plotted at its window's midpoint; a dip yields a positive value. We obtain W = 3.77 keV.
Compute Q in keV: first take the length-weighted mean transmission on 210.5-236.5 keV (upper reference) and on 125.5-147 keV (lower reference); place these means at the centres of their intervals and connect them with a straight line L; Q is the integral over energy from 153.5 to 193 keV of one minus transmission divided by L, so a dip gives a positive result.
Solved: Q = 4.9 keV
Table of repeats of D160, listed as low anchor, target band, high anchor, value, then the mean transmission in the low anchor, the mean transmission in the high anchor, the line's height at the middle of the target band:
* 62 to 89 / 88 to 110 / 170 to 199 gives -0.044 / 3.65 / 3.85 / 3.69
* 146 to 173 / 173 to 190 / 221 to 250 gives -0.149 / 3.12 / 4.12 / 3.41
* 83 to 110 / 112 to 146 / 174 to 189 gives -0.017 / 3.83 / 3.92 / 3.86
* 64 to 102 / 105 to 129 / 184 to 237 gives -0.041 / 3.72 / 3.94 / 3.78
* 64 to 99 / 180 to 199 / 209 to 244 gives 0.000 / 3.74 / 4.04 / 3.96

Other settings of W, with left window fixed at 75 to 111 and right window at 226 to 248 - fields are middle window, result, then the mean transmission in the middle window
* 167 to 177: 1.38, 3.44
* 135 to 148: 0.26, 3.84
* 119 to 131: -0.37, 4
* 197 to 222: 1.39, 3.85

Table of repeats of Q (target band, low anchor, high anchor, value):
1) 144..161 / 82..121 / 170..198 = 2.8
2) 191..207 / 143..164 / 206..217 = 0.0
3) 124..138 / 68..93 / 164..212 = -1.1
